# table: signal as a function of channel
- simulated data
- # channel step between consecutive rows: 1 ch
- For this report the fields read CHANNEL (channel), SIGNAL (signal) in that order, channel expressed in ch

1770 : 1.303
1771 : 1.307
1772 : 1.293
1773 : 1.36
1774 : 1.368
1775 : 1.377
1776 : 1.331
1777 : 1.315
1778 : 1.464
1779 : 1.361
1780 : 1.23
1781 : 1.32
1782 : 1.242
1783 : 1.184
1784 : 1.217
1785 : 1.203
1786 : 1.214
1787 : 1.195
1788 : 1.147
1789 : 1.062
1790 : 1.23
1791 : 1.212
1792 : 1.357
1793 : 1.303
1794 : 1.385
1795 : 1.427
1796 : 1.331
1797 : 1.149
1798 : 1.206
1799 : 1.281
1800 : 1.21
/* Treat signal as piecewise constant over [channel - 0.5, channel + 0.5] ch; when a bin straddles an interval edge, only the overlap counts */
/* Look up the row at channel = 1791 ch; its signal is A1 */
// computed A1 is 1.212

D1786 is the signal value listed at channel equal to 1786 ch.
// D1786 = 1.214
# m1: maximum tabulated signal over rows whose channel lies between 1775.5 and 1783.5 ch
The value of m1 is 1.464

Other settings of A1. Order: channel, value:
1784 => 1.217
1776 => 1.331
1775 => 1.377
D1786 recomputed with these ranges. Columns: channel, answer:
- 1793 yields 1.303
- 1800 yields 1.21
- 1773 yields 1.36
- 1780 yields 1.23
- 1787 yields 1.195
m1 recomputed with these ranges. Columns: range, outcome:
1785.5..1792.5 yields 1.357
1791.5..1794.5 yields 1.385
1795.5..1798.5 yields 1.331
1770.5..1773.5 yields 1.36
